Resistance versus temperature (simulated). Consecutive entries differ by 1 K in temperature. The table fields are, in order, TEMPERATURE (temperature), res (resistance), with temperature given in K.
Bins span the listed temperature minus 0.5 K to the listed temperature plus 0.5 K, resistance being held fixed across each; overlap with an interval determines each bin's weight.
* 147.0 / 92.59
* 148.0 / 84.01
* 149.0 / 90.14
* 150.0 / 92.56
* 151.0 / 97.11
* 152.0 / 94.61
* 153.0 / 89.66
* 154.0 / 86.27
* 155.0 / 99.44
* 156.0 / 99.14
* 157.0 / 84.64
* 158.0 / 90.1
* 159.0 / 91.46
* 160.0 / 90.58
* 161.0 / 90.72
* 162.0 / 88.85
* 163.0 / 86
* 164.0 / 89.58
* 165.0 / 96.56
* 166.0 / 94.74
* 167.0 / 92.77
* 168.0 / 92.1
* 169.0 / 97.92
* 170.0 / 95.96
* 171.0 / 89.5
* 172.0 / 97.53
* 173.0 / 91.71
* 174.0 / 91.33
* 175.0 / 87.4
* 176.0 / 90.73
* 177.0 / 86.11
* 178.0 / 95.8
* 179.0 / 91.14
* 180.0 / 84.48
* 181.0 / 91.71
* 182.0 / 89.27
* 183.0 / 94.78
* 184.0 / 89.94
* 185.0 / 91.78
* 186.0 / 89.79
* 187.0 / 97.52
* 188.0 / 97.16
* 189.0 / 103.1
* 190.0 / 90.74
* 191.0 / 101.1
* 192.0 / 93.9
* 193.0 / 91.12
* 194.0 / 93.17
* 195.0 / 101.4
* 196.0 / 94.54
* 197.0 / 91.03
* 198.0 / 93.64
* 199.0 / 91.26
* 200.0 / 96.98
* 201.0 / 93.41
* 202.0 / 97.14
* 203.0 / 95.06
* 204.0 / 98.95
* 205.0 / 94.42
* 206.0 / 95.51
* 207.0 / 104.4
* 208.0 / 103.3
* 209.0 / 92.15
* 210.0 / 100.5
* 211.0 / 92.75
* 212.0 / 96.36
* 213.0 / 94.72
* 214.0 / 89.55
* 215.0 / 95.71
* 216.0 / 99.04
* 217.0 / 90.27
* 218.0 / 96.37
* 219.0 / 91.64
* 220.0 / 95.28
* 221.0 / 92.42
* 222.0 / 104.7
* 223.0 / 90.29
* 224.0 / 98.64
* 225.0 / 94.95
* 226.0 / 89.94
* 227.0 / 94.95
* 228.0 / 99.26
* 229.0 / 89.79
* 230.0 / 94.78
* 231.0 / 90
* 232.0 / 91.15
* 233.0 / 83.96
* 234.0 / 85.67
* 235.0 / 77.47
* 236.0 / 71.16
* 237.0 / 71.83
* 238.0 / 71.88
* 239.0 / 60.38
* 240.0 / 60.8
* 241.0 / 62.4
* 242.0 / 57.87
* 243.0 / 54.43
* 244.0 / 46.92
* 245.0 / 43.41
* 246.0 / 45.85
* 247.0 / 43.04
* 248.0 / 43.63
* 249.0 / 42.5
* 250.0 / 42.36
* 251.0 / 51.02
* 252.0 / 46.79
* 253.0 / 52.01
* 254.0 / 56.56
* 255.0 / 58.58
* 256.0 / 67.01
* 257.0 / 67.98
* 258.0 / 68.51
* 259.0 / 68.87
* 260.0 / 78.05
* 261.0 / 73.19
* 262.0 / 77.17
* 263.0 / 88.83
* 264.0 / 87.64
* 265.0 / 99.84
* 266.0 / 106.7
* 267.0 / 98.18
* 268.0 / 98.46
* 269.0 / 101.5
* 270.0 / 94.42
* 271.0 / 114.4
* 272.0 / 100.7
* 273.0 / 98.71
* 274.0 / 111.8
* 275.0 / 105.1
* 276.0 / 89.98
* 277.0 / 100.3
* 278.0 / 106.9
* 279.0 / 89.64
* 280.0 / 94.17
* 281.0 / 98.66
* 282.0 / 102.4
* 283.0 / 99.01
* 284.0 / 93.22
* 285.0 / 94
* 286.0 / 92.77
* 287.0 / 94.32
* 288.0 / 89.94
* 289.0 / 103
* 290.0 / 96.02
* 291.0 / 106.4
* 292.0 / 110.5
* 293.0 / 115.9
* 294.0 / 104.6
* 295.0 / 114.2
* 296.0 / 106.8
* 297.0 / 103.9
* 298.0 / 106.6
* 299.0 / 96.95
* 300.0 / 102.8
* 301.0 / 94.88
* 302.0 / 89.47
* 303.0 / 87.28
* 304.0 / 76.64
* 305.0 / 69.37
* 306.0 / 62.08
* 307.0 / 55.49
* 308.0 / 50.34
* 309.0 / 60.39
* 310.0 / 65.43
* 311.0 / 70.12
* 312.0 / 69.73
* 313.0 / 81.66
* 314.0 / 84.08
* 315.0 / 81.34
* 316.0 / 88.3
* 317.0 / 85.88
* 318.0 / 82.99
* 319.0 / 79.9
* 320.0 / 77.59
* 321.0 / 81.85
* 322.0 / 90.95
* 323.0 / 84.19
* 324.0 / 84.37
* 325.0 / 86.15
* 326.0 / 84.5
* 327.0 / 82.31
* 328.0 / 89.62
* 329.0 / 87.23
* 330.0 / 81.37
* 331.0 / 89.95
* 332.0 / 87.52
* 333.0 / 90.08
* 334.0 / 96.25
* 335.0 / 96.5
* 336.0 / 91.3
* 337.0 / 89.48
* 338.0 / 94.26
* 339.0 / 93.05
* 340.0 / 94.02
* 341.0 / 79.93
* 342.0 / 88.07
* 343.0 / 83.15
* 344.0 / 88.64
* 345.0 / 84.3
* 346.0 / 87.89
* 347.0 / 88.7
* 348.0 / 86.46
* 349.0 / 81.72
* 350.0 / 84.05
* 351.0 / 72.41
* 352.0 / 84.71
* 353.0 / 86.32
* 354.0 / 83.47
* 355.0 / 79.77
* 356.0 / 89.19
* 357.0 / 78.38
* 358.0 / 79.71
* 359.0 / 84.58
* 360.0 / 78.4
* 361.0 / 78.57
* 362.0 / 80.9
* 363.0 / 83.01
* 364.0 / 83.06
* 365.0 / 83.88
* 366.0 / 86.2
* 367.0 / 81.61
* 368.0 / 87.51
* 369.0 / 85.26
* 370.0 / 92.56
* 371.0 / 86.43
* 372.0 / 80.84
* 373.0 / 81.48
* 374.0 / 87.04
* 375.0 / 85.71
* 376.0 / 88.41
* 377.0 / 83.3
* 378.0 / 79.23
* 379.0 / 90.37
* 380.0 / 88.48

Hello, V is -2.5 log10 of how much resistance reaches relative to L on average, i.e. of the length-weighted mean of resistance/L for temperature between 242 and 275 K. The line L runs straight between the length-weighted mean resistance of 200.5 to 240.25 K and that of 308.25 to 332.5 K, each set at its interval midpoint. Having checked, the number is 0.19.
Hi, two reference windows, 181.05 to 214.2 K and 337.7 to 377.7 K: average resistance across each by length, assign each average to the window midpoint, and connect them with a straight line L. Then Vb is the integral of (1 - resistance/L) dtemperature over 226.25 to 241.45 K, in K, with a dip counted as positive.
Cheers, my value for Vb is 2.0 K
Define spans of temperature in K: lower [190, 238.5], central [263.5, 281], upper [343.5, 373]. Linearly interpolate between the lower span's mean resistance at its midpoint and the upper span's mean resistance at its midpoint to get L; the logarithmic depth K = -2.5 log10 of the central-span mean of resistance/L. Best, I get -0.12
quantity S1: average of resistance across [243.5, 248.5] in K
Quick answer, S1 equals 44.6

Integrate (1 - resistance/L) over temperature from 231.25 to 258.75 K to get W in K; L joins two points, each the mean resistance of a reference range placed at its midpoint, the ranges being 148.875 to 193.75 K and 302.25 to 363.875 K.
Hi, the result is 8.6 K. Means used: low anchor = 92.4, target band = 60.5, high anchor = 82.3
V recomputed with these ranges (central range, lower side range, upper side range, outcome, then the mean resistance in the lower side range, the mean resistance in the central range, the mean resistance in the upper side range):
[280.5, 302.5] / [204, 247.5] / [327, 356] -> -0.175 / 83.9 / 101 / 87.1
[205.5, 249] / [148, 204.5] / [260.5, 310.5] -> 0.138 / 92.9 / 82.1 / 93.6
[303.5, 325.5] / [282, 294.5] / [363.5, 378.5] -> 0.245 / 100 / 75.9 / 84.8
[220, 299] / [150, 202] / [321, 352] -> 0.065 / 92.8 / 84.5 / 87.2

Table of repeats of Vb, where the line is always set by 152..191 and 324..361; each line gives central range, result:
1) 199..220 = -1.1 K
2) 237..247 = 3.7 K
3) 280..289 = -0.8 K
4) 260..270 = -0.3 K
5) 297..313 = 1.7 K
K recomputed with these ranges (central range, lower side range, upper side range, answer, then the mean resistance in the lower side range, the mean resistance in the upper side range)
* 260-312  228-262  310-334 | -0.24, 64.9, 83.4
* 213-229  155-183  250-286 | -0.07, 91.6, 86.3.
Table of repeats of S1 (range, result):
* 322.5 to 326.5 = 84.8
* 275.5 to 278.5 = 99.1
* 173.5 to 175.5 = 89.4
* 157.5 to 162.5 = 90.3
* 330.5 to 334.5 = 90.9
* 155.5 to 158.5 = 91.3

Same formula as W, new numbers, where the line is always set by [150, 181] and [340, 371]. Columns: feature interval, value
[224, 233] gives -0.37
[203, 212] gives -0.74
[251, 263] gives 3.08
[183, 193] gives -0.43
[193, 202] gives -0.39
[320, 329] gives 0.01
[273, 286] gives -1.71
